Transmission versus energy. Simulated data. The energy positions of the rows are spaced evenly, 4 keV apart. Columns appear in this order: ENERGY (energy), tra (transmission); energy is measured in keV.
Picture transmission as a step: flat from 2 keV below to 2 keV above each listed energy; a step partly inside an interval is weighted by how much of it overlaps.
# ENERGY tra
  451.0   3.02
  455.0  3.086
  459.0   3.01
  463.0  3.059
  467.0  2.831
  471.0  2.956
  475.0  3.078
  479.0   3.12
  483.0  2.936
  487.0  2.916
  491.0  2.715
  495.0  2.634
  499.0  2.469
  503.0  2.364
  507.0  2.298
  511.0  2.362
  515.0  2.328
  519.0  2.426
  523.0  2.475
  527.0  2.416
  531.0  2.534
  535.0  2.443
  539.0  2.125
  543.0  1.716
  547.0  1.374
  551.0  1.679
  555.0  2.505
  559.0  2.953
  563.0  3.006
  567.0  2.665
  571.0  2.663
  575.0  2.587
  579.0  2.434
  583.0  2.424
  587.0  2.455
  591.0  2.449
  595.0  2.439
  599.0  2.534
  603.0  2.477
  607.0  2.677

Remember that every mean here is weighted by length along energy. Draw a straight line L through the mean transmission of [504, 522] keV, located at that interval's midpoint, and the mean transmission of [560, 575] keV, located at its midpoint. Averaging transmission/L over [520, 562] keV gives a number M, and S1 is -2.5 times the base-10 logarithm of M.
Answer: 0.14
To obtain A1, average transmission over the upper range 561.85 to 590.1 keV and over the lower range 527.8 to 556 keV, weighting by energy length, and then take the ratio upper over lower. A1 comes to 1.26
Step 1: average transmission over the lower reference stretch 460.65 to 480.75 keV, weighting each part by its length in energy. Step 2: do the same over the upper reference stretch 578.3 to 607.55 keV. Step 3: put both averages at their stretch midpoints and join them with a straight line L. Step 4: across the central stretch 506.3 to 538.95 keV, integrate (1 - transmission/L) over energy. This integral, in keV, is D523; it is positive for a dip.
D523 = 4.5 keV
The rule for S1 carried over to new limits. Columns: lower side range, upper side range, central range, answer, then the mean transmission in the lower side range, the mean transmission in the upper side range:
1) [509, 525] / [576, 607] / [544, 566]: 0.067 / 2.4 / 2.48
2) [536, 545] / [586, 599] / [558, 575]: -0.249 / 1.98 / 2.46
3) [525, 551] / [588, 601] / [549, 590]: -0.109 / 2.07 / 2.47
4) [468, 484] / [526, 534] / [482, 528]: 0.086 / 3.02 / 2.48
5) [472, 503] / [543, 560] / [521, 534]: -0.069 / 2.81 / 2.03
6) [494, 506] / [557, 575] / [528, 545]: 0.191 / 2.46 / 2.8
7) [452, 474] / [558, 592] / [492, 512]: 0.173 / 2.99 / 2.62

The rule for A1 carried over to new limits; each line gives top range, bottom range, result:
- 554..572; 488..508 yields 1.10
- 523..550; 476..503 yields 0.76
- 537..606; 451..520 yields 0.87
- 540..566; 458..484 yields 0.74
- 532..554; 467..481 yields 0.64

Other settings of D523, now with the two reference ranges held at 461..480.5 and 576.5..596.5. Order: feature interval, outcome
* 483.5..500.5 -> 1.1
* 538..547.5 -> 3.2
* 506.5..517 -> 1.8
